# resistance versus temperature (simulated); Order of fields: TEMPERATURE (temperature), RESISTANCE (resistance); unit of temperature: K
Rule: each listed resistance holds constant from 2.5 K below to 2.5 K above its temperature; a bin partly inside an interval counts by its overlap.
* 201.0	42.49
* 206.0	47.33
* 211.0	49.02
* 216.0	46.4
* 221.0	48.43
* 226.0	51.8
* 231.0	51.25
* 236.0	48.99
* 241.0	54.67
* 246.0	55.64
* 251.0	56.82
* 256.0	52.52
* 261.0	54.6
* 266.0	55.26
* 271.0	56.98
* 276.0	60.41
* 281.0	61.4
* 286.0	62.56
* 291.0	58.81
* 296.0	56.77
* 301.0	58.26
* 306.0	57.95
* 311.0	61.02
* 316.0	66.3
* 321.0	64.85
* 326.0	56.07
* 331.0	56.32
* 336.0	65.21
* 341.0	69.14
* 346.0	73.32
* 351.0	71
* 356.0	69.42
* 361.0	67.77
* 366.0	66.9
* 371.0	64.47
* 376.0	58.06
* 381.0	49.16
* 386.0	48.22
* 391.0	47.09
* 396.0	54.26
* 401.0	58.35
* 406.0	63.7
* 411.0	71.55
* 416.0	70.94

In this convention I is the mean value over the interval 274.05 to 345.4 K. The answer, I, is 61.4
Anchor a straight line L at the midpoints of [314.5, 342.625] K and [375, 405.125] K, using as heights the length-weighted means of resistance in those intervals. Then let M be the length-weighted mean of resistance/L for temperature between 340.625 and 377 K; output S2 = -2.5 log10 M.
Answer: -0.17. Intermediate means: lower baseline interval 62.7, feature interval 67.8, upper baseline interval 52.9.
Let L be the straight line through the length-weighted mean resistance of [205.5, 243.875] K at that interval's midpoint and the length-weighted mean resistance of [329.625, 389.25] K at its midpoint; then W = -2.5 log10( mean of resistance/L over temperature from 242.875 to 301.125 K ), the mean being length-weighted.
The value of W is -0.056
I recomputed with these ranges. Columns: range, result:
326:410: 61.4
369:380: 59.5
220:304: 55.7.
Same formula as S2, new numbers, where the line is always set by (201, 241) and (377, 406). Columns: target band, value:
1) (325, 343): -0.200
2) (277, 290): -0.215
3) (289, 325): -0.185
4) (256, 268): -0.094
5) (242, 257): -0.116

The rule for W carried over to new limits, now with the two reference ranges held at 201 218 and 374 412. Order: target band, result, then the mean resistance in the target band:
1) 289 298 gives -0.14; 57.8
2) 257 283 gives -0.15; 57.4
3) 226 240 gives -0.06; 50.9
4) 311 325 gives -0.22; 63.7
